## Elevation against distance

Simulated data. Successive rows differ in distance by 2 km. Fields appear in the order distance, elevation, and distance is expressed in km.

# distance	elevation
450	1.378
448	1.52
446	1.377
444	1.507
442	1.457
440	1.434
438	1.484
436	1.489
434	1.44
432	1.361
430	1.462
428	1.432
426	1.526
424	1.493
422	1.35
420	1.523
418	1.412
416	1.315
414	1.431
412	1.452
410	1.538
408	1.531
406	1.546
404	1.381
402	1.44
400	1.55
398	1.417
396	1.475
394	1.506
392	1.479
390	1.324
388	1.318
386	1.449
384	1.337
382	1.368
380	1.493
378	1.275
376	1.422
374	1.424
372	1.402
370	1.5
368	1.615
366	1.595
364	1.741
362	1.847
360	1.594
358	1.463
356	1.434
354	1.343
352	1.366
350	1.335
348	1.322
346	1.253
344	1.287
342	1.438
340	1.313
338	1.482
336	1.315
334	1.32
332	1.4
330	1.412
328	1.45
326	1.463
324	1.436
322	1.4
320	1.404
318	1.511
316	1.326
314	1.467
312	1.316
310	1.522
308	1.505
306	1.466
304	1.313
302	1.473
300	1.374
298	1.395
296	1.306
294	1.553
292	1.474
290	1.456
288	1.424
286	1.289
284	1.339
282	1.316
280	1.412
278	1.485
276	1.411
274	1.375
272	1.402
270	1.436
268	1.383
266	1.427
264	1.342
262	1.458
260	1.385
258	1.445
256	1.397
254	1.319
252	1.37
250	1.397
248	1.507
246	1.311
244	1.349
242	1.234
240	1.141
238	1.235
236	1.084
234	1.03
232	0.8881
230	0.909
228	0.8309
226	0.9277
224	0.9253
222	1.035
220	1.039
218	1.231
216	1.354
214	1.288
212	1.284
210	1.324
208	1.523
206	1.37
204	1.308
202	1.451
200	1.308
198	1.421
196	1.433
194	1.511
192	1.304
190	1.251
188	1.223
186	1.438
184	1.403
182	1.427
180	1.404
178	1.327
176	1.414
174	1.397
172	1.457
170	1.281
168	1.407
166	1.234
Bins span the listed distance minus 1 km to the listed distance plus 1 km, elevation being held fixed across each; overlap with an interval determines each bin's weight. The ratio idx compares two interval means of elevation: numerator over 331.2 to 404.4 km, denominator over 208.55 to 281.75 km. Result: 1.14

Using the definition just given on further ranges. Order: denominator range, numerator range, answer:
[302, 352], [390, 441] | 1.04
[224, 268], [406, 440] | 1.18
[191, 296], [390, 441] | 1.12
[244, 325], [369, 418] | 1.02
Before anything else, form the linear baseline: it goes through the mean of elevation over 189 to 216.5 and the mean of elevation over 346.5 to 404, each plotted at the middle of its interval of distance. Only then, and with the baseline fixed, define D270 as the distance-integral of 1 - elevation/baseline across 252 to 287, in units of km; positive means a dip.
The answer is 0.3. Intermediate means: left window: 1.37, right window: 1.46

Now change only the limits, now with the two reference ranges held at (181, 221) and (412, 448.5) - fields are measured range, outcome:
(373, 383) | 0.2 km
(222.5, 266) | 4.7 km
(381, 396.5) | 0.2 km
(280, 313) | -0.5 km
